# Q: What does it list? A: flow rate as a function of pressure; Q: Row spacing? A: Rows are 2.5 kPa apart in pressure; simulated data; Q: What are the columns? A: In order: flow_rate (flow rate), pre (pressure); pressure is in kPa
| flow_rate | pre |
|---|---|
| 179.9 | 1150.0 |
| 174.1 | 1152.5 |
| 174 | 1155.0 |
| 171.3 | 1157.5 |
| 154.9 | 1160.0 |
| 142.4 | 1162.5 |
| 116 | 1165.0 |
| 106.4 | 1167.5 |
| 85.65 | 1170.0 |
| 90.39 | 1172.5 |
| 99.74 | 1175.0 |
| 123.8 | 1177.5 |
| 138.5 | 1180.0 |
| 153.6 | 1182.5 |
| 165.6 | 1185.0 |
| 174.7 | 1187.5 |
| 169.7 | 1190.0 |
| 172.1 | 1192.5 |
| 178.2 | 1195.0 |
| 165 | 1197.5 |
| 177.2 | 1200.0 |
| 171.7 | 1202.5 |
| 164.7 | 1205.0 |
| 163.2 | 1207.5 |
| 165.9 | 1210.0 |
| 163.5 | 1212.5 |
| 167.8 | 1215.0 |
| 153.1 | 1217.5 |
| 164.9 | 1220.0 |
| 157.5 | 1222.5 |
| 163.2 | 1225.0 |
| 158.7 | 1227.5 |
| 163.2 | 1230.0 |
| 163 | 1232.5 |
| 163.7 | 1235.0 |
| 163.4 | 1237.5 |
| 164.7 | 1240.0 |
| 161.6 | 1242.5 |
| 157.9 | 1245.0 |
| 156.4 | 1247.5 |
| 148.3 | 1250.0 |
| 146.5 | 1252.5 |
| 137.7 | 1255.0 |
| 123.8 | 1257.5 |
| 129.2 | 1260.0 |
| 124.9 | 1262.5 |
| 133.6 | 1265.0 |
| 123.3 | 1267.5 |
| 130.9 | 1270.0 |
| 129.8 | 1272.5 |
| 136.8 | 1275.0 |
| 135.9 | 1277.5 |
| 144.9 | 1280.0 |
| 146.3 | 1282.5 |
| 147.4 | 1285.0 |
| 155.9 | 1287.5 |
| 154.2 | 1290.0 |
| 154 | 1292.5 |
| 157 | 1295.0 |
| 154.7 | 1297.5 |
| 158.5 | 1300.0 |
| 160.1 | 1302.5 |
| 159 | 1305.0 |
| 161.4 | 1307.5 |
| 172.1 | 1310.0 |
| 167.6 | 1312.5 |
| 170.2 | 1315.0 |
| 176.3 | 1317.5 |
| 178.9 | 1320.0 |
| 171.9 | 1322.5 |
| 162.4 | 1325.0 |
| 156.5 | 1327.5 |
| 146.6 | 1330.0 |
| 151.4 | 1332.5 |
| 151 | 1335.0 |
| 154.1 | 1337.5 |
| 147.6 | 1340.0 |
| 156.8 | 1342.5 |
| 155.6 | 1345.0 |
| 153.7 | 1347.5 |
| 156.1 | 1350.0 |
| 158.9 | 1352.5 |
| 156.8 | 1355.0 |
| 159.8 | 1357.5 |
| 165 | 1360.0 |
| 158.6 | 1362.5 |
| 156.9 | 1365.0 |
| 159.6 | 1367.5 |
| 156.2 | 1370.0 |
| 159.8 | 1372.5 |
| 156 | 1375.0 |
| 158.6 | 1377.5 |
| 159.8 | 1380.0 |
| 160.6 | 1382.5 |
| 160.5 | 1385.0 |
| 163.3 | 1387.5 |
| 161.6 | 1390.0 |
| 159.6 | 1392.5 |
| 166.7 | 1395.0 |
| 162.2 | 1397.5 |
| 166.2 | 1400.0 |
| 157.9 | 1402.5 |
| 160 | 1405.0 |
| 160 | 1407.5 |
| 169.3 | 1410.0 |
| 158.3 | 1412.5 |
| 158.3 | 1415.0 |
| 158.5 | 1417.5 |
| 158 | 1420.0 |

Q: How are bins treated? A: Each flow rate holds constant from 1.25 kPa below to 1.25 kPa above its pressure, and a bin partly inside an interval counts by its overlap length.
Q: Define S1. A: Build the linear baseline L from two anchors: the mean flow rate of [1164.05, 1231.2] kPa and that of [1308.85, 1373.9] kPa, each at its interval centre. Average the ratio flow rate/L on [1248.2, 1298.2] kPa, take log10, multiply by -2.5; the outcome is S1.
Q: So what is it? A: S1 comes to 0.11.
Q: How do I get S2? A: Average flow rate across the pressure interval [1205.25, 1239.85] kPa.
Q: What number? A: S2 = 163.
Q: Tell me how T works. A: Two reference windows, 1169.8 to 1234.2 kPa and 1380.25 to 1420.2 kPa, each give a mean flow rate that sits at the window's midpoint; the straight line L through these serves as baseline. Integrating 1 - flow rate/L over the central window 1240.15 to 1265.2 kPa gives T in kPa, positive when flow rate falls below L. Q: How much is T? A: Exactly 2.2 kPa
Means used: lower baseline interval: 156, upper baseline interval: 161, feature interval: 143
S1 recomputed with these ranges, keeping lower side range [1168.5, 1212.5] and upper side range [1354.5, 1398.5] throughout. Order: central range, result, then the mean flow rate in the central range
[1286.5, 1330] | -0.04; 163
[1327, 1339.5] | 0.05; 151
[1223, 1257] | -0.03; 157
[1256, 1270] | 0.21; 128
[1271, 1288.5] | 0.10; 142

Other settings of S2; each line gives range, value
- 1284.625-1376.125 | 159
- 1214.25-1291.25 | 149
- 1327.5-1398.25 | 158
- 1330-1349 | 153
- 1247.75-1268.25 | 135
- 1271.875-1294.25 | 146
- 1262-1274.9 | 129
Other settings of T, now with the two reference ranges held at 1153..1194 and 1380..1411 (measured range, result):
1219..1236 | -1.86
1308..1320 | -1.35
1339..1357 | 0.25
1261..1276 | 2.02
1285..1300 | -0.25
